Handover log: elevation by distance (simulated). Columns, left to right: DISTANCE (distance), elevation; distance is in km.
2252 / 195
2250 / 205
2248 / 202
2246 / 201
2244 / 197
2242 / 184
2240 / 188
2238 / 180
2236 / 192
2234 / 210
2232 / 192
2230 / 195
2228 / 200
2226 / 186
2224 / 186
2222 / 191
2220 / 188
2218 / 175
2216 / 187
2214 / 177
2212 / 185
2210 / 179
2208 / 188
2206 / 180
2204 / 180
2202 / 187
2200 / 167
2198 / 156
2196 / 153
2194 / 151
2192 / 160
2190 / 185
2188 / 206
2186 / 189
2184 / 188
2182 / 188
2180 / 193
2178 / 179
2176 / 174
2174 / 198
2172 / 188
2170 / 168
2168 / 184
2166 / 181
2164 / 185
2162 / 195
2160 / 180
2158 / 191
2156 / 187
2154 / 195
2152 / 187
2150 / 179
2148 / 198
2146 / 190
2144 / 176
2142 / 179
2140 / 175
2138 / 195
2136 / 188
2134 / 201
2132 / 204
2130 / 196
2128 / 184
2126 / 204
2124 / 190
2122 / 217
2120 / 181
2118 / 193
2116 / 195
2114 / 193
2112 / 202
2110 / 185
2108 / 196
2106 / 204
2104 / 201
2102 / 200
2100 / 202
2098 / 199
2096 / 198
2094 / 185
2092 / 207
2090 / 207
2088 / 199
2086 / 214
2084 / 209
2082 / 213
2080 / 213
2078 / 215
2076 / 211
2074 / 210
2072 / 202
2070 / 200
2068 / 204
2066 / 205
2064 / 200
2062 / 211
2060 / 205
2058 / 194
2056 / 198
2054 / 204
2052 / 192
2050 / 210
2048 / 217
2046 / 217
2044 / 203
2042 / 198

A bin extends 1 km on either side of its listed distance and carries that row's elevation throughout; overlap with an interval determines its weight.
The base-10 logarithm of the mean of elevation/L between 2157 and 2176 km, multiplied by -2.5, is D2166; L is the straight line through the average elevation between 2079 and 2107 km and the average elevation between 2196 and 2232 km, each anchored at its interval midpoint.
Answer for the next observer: 0.03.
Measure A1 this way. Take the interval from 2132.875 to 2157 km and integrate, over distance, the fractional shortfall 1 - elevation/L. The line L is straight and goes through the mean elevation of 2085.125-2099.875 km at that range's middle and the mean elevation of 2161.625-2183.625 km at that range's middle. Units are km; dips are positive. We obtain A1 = 0.4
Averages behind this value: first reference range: 201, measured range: 188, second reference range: 185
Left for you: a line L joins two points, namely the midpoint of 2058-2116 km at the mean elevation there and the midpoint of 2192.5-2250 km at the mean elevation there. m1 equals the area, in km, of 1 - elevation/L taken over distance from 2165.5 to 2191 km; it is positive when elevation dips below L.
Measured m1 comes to 0.5 km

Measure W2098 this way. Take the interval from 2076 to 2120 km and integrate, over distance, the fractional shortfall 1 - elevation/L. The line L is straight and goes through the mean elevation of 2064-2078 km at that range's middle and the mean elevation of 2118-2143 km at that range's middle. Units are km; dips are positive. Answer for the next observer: -0.3 km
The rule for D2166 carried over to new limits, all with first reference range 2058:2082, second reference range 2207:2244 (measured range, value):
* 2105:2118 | 0.033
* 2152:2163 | 0.039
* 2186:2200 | 0.134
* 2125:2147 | 0.048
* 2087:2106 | 0.019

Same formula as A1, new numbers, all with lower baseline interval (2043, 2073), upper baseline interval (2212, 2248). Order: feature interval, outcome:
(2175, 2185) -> 0.5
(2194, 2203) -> 1.3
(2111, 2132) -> 0.3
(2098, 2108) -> 0.0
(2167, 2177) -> 0.6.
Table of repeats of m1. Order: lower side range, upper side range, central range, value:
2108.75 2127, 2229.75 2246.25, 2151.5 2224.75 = 4.6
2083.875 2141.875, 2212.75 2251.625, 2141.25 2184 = 2.0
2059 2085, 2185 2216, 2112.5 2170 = 0.3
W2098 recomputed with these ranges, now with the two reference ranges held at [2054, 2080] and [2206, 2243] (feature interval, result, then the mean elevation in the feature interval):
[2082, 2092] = -0.3 km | 208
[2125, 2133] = 0.0 km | 197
